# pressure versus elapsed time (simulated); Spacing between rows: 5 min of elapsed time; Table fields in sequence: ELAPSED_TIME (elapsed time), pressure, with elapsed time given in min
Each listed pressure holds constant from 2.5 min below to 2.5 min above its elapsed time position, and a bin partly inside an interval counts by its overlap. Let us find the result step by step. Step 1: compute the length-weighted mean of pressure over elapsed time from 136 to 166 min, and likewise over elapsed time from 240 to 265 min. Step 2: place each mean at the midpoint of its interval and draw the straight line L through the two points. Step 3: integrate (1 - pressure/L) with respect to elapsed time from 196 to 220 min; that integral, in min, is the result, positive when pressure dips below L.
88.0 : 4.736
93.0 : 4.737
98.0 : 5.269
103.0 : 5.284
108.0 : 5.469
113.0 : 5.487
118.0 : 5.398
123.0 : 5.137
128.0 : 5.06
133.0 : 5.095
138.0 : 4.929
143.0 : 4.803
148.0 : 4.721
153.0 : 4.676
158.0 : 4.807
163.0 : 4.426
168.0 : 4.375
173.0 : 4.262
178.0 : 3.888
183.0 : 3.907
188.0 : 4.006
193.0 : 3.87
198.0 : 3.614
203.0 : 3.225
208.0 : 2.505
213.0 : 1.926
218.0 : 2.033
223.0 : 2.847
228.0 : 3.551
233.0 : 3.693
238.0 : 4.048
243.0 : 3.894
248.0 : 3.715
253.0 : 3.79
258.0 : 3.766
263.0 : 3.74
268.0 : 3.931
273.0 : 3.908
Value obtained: 8.9 min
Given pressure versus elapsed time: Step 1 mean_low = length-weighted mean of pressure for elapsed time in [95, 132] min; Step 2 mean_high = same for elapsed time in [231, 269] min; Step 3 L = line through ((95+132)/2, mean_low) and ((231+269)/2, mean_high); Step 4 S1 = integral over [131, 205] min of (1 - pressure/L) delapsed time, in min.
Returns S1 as 6.4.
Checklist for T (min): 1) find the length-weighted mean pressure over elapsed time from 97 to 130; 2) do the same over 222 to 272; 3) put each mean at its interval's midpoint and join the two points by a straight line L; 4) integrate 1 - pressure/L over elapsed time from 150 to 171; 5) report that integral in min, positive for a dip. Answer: 0.8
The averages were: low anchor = 5.31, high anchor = 3.73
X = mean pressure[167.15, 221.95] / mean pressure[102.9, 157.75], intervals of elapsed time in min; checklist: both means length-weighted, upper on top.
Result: 0.7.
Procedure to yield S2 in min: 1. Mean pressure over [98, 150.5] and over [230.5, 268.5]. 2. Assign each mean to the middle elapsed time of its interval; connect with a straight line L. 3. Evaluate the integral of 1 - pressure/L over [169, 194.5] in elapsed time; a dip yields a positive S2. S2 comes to 2.9 min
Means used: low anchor 5.14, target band 4.01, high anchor 3.82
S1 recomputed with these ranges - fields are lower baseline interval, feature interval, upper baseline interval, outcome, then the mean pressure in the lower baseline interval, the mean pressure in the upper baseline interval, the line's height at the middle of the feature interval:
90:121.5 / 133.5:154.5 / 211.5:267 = -0.4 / 5.26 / 3.41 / 4.73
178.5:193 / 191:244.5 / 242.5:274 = 9.6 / 3.93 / 3.81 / 3.88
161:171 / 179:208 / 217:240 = 2.2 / 4.39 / 3.3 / 3.91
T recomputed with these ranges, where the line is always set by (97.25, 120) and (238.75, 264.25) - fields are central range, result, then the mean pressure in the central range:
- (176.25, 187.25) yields 1.6 min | 3.92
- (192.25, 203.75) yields 2.1 min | 3.58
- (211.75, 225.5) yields 6.2 min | 2.3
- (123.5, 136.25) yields 0.2 min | 5.08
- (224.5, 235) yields 1.3 min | 3.54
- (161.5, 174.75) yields 1.0 min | 4.35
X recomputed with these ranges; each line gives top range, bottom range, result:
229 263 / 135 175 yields 0.82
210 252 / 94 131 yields 0.61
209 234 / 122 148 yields 0.55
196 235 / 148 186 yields 0.67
